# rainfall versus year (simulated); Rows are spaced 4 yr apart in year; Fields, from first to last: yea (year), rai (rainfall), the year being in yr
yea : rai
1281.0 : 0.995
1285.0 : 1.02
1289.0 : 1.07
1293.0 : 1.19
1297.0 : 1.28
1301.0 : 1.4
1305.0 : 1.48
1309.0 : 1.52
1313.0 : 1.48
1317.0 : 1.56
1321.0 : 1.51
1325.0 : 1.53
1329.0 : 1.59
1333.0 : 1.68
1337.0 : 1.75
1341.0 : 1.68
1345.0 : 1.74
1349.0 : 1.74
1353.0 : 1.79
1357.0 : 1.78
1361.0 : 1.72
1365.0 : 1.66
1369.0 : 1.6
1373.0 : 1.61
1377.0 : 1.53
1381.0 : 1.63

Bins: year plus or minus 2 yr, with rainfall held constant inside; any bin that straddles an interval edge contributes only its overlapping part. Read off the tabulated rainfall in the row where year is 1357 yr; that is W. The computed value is 1.78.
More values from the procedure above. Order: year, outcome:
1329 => 1.59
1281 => 0.995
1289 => 1.07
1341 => 1.68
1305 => 1.48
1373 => 1.61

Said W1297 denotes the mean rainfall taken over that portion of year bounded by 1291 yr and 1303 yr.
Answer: 1.29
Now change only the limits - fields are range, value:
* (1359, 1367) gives 1.69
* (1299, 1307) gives 1.44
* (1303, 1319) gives 1.51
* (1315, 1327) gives 1.53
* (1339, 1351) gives 1.72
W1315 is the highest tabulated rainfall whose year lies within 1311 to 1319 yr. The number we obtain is 1.56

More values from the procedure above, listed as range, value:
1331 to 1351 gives 1.75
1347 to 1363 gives 1.79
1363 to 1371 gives 1.66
